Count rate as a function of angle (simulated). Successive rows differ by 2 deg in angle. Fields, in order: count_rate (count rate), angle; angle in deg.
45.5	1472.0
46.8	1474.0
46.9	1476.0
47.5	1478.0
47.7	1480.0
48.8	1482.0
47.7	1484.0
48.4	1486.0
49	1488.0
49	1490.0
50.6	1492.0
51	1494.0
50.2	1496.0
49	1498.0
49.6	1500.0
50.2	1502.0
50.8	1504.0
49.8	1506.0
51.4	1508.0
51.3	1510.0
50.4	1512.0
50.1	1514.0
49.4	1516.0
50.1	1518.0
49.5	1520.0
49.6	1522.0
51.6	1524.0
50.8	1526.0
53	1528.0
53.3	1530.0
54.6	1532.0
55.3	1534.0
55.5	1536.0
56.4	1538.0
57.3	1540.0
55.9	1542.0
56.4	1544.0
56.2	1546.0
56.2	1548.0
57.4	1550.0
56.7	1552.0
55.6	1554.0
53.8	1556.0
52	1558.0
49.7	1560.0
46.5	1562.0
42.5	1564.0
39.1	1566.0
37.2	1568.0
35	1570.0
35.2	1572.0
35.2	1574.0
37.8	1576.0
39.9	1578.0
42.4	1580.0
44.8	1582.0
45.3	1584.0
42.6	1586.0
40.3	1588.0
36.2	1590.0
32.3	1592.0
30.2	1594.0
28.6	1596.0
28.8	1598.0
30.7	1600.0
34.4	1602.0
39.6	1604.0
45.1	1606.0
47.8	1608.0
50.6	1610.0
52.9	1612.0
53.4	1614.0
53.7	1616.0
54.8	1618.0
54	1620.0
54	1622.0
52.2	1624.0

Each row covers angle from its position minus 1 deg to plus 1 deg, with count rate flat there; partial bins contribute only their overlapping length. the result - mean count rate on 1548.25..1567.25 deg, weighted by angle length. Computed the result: 50.4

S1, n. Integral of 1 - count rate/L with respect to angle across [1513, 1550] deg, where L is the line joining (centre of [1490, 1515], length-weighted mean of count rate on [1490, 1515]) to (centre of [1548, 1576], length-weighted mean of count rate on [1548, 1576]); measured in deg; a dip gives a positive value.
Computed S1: -4.1 deg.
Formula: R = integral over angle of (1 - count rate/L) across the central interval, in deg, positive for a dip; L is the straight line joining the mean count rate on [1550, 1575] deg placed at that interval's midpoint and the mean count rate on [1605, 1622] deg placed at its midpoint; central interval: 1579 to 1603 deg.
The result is 6.09 deg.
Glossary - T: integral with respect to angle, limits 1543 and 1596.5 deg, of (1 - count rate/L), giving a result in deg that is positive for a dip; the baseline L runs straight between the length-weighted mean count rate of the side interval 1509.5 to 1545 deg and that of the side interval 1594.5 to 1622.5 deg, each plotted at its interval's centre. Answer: 5.1 deg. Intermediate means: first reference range 52.8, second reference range 44.5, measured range 44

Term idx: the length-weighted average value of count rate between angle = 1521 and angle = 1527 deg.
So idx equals 50.7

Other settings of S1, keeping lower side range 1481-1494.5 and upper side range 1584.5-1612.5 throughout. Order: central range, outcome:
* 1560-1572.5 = 0.4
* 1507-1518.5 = -0.9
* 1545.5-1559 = -3.9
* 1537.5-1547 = -2.7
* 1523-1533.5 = -1.8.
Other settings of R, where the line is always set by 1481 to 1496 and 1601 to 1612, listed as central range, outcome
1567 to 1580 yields 2.44 deg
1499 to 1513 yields -0.56 deg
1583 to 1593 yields 1.28 deg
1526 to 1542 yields -2.52 deg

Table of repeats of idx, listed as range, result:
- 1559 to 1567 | 44.5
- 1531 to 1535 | 55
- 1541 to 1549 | 56.2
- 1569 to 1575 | 35.1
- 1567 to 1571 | 36.1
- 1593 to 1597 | 29.4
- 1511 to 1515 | 50.2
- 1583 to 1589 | 42.7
